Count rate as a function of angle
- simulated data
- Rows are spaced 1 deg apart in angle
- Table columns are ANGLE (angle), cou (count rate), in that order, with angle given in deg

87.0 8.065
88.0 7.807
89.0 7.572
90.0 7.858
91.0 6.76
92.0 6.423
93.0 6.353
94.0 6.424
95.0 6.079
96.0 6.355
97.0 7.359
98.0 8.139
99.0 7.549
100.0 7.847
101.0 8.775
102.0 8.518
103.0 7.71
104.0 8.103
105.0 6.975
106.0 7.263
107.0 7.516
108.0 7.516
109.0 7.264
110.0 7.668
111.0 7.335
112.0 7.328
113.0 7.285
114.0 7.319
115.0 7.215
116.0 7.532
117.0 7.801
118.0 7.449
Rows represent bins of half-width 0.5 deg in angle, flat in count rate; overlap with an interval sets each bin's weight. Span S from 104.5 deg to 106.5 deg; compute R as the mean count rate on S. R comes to 7.12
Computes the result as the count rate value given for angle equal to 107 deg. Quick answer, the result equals 7.516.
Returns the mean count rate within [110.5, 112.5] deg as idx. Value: 7.33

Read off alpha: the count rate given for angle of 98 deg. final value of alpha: 8.139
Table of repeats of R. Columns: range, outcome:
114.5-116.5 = 7.37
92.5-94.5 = 6.39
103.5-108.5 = 7.47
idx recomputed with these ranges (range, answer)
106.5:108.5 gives 7.52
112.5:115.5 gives 7.27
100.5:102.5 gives 8.65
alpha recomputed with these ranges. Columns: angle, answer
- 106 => 7.263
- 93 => 6.353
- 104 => 8.103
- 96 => 6.355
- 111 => 7.335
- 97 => 7.359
